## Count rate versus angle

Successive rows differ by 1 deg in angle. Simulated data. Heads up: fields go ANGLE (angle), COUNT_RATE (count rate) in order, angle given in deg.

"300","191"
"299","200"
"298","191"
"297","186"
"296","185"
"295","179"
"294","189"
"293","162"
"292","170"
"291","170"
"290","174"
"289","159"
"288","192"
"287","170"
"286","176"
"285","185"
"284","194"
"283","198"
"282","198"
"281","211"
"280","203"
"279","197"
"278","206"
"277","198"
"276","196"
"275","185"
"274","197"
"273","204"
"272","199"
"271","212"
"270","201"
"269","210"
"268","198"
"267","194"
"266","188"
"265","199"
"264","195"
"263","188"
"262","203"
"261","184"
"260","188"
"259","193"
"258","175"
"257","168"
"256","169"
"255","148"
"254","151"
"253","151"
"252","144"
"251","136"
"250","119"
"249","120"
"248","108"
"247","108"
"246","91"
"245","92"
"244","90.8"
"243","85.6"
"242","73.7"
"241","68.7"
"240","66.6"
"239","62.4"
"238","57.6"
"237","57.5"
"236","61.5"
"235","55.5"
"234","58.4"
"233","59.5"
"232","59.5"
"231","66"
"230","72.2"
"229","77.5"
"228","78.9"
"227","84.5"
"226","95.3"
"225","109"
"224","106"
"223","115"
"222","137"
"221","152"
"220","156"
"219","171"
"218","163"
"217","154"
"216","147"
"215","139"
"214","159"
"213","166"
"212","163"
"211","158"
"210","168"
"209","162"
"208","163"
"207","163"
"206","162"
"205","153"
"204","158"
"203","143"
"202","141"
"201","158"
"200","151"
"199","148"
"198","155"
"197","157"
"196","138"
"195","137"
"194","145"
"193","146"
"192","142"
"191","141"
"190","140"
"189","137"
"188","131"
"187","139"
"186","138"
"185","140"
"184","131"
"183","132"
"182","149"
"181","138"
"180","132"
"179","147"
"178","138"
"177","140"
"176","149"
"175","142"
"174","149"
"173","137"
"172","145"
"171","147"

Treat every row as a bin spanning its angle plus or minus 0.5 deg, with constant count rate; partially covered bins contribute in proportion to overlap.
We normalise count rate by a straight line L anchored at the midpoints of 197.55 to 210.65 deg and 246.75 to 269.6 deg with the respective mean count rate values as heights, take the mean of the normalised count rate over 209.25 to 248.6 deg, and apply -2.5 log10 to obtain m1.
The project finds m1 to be 0.46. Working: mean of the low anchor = 156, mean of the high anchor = 168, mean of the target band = 105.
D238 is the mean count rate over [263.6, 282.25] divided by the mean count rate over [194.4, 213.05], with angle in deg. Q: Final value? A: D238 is 1.29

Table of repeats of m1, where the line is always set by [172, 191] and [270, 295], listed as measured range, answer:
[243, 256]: 0.382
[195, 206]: -0.009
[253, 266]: -0.007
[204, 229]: 0.106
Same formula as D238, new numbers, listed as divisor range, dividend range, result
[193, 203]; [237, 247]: 0.52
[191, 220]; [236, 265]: 0.84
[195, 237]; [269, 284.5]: 1.56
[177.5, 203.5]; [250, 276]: 1.28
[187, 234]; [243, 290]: 1.28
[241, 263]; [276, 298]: 1.35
